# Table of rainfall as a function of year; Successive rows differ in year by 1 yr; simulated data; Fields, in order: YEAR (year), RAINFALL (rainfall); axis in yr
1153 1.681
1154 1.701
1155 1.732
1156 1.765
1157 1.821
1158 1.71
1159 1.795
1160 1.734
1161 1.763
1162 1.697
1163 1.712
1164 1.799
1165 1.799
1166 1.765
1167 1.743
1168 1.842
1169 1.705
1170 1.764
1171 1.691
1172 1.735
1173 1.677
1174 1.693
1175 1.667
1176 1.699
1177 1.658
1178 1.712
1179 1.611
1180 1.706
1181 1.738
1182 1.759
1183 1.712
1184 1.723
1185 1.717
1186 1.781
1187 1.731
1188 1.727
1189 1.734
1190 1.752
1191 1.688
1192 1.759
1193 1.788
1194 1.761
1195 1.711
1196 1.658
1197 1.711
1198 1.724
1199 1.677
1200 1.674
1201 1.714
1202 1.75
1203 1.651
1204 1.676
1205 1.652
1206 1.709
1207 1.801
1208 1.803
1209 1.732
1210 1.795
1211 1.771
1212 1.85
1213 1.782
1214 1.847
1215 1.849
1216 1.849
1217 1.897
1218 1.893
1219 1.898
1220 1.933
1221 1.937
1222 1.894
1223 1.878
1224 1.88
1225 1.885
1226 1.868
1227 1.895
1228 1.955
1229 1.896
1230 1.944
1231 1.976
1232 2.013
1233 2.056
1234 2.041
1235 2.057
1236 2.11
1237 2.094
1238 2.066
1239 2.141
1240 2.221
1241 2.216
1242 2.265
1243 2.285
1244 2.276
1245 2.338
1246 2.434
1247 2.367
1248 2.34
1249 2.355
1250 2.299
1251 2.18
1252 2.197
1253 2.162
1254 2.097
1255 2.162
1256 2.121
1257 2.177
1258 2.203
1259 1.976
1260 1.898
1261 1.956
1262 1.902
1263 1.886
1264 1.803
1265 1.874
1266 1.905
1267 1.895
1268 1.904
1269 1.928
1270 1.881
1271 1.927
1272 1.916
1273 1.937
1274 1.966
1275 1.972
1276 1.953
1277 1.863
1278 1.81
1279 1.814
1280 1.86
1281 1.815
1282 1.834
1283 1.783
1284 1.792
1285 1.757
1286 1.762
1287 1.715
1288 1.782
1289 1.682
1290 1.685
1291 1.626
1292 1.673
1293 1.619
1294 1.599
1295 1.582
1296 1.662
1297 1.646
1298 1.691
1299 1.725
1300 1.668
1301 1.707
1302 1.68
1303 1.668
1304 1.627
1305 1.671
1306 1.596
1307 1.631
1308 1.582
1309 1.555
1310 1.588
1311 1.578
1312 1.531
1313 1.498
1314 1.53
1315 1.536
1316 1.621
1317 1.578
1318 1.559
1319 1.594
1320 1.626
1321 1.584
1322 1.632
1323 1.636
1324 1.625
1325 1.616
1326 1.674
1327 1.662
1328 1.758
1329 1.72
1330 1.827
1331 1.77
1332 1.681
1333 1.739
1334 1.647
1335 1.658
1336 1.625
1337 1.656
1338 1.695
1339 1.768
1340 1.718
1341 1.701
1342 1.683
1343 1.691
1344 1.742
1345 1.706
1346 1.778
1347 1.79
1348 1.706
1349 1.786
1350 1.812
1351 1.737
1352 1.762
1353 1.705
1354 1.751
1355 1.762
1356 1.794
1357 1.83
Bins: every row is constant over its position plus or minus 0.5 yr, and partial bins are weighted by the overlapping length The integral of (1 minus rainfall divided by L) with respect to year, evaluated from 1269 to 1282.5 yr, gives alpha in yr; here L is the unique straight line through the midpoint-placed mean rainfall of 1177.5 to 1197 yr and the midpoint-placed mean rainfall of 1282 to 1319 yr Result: -1.8 yr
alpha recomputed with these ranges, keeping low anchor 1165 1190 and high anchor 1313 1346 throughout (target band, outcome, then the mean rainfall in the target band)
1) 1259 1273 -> -1.8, 1.9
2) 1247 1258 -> -3.4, 2.22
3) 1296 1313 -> 0.4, 1.63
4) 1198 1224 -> -1.3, 1.8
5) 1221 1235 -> -2.0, 1.94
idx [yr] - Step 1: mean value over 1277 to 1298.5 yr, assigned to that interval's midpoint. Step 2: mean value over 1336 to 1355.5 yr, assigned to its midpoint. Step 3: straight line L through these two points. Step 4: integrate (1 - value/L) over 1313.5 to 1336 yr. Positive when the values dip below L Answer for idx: 1.1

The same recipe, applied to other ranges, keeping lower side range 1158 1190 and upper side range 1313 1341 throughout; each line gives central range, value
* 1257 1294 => -3.7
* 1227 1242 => -3.2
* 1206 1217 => -0.6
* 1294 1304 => 0.0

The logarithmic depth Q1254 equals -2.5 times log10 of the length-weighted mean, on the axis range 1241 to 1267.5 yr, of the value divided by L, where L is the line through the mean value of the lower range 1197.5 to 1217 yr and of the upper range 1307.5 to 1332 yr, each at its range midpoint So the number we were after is -0.24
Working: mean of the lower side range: 1.76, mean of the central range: 2.13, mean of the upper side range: 1.62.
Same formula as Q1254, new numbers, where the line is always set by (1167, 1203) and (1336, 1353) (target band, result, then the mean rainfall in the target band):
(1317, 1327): 0.07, 1.62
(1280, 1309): 0.02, 1.69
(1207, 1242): -0.13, 1.94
